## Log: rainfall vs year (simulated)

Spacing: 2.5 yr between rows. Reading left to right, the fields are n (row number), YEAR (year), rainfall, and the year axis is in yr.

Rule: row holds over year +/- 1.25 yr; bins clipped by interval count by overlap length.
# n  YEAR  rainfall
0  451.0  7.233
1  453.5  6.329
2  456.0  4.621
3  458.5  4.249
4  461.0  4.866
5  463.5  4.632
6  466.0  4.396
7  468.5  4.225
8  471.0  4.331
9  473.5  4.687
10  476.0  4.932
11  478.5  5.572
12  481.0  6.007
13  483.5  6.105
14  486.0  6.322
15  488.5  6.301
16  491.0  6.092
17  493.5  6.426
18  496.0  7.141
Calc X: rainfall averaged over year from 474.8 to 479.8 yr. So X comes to 5.26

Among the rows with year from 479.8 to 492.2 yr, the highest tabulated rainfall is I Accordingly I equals 6.322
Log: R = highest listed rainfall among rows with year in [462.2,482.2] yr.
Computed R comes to 6.007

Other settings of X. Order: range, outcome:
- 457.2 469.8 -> 4.47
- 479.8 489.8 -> 6.18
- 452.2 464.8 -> 4.95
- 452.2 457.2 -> 5.5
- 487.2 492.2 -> 6.2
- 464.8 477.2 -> 4.51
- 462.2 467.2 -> 4.52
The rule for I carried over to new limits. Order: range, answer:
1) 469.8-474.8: 4.687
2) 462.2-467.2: 4.632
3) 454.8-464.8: 4.866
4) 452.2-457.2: 6.329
